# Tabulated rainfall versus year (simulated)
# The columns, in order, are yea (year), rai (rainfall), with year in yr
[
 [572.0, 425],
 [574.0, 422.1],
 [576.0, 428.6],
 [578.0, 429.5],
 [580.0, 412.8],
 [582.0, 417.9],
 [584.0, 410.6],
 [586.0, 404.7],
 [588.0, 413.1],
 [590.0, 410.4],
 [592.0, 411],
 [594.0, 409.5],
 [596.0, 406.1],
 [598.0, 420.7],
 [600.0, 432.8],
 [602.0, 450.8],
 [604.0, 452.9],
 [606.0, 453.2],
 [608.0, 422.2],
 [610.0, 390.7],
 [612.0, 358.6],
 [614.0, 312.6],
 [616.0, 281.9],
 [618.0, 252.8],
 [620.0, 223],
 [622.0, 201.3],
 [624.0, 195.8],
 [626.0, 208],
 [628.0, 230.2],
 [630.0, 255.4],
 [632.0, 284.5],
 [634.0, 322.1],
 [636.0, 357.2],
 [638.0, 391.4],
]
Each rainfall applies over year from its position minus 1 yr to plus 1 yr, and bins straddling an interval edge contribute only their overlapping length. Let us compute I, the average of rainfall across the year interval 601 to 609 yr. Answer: 445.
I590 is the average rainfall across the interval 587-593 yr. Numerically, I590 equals 412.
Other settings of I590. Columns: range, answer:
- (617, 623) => 226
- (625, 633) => 245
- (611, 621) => 286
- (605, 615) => 387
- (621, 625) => 199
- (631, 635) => 303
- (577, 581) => 421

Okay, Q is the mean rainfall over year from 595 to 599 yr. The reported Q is 413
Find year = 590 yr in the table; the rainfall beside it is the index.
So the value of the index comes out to 410.4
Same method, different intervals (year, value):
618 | 252.8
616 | 281.9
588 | 413.1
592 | 411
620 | 223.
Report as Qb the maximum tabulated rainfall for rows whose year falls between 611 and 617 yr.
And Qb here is 358.6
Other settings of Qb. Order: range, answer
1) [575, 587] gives 429.5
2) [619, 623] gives 223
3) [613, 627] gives 312.6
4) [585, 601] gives 432.8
